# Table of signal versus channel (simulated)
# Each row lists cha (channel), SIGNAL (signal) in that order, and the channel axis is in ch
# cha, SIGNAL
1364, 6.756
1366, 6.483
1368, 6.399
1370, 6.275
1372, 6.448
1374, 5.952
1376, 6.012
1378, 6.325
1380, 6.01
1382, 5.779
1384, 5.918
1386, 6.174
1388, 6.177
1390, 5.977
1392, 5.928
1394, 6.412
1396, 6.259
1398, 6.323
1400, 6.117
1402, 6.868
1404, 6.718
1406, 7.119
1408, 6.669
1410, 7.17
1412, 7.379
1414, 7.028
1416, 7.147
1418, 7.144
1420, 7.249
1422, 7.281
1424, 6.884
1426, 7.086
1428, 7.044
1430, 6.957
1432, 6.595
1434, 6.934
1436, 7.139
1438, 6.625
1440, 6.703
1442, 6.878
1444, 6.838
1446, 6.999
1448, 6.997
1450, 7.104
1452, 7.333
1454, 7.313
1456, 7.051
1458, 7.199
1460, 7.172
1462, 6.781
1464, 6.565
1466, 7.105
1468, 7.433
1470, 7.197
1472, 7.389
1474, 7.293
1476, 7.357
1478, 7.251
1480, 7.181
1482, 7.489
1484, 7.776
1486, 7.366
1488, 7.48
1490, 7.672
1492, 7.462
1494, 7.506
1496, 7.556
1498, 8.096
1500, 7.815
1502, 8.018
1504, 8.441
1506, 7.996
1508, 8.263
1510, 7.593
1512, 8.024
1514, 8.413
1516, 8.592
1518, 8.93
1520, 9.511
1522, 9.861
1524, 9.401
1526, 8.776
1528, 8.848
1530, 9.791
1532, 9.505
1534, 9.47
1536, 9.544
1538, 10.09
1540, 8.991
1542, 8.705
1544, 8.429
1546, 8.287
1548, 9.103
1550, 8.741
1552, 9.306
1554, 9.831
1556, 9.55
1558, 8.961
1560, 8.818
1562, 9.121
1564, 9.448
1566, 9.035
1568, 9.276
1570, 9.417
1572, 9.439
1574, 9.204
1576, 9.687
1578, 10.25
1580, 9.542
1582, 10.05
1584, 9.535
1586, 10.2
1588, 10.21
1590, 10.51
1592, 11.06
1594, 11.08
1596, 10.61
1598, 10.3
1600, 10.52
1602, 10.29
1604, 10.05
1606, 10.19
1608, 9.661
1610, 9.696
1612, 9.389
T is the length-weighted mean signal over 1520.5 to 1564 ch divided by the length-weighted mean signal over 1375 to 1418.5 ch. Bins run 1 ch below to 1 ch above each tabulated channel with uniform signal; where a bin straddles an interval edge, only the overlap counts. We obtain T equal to 1.42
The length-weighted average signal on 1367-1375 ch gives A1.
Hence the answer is 6.27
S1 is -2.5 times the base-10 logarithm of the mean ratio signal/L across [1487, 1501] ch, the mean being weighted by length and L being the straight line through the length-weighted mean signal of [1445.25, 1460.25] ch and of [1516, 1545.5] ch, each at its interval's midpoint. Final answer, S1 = 0.08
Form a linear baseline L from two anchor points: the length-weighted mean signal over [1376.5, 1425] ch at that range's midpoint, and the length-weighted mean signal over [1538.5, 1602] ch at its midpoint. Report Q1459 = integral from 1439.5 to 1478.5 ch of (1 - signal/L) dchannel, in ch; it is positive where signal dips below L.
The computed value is 2.6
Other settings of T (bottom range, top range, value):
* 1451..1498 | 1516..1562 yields 1.26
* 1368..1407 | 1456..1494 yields 1.16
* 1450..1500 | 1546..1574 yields 1.25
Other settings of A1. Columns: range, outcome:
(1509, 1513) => 7.81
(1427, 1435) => 6.88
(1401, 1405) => 6.79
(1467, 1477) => 7.33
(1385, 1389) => 6.18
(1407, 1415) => 7.06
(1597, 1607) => 10.3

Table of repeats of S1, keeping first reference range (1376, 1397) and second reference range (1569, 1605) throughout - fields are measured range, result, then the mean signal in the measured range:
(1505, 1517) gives 0.06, 8.15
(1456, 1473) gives 0.08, 7.1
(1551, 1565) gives 0.03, 9.29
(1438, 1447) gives 0.06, 6.83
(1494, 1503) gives 0.07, 7.83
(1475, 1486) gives 0.08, 7.41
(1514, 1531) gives -0.04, 9.17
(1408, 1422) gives -0.08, 7.16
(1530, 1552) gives 0.01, 9.13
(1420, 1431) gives -0.03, 7.07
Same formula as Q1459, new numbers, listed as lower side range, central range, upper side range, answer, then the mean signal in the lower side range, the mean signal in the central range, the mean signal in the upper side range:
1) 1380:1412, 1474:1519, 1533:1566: 2.1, 6.39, 7.82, 9.15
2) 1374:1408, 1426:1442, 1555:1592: 0.4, 6.26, 6.87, 9.61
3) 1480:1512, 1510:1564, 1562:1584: -2.4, 7.76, 9.08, 9.52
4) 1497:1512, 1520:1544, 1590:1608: -1.6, 8.03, 9.33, 10.5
